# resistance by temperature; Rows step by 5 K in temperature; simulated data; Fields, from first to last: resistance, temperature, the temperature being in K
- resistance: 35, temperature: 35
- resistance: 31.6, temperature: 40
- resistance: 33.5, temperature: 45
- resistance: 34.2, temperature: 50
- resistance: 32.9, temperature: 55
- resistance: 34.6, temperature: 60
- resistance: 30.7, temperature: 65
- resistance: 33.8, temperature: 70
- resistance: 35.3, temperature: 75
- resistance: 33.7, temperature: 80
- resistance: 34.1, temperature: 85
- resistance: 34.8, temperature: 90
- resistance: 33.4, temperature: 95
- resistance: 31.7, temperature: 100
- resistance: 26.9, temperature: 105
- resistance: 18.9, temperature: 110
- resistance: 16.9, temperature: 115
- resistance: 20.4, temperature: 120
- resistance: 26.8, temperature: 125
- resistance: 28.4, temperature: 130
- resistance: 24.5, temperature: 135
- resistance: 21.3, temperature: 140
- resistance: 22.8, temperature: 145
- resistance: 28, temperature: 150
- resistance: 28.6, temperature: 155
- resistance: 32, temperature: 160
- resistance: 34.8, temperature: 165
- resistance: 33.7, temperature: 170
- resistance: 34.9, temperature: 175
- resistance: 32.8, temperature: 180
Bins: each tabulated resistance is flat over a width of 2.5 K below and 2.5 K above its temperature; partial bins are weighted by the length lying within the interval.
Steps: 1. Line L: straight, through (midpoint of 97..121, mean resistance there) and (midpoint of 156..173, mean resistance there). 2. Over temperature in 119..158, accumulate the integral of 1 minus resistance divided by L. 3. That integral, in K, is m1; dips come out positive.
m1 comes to 4.2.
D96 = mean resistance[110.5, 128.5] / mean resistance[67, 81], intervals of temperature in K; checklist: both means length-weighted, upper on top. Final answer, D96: 0.6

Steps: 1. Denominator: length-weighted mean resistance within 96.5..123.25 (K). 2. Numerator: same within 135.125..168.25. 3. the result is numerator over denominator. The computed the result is 1.19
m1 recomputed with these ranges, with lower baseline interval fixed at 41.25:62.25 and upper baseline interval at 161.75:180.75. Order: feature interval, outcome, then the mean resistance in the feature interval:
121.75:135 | 2.9 K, 26.6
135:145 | 3.4 K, 22.5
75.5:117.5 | 5.8 K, 29.1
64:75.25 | 0.2 K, 33.2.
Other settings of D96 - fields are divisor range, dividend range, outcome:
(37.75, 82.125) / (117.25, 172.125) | 0.82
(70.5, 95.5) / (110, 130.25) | 0.64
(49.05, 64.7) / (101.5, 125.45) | 0.66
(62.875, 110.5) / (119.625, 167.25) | 0.85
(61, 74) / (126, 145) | 0.75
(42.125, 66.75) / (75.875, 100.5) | 1.02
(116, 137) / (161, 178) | 1.40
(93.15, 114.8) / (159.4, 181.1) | 1.28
